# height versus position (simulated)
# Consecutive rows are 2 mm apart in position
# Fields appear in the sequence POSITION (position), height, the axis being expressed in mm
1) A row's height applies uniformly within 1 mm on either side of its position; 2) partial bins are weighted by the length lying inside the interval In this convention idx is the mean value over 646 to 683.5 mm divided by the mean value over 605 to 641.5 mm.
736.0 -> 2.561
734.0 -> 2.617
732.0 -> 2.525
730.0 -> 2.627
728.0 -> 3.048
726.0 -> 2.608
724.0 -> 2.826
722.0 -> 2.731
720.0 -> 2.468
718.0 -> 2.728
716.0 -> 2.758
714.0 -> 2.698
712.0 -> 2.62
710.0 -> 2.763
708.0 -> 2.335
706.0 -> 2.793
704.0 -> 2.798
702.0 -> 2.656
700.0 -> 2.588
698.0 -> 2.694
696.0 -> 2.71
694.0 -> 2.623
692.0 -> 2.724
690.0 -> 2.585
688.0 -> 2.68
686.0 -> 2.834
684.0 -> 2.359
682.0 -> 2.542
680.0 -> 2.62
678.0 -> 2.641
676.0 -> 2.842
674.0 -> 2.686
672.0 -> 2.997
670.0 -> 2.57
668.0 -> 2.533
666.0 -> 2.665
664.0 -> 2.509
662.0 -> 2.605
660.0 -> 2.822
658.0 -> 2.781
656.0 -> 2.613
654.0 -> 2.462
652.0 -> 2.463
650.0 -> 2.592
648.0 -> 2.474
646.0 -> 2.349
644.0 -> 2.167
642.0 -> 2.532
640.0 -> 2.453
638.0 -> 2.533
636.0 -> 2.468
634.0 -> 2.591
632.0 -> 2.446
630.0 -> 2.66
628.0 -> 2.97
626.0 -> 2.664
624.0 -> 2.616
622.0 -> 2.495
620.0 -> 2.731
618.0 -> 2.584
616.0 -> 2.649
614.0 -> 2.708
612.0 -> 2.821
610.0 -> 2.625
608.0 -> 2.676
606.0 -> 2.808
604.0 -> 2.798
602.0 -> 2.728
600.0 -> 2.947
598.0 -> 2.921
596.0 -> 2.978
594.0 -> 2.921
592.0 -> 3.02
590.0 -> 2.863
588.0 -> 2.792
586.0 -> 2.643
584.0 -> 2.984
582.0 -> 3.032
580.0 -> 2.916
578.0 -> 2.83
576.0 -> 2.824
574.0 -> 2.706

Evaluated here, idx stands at 1.0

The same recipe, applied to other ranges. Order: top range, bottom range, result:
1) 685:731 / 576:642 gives 0.98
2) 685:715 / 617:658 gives 1.05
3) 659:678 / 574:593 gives 0.94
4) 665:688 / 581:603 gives 0.92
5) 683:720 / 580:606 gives 0.92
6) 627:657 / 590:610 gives 0.88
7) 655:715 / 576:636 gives 0.96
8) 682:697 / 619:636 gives 1.00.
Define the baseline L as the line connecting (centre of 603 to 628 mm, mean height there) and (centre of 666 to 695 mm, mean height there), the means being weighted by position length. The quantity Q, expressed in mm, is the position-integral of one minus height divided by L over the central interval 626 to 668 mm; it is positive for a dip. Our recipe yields 1.84 mm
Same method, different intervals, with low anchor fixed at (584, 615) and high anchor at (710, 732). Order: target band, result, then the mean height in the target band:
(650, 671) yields 1.2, 2.6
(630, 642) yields 1.2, 2.51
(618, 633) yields 0.8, 2.65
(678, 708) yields 0.9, 2.65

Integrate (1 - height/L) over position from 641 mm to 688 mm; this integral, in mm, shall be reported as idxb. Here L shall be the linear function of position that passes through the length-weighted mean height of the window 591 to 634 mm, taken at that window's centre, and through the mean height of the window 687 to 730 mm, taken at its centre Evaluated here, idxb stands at 2.0 mm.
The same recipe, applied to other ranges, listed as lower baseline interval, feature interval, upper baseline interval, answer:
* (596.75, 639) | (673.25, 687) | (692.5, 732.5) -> 0.20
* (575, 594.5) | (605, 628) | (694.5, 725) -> 1.19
